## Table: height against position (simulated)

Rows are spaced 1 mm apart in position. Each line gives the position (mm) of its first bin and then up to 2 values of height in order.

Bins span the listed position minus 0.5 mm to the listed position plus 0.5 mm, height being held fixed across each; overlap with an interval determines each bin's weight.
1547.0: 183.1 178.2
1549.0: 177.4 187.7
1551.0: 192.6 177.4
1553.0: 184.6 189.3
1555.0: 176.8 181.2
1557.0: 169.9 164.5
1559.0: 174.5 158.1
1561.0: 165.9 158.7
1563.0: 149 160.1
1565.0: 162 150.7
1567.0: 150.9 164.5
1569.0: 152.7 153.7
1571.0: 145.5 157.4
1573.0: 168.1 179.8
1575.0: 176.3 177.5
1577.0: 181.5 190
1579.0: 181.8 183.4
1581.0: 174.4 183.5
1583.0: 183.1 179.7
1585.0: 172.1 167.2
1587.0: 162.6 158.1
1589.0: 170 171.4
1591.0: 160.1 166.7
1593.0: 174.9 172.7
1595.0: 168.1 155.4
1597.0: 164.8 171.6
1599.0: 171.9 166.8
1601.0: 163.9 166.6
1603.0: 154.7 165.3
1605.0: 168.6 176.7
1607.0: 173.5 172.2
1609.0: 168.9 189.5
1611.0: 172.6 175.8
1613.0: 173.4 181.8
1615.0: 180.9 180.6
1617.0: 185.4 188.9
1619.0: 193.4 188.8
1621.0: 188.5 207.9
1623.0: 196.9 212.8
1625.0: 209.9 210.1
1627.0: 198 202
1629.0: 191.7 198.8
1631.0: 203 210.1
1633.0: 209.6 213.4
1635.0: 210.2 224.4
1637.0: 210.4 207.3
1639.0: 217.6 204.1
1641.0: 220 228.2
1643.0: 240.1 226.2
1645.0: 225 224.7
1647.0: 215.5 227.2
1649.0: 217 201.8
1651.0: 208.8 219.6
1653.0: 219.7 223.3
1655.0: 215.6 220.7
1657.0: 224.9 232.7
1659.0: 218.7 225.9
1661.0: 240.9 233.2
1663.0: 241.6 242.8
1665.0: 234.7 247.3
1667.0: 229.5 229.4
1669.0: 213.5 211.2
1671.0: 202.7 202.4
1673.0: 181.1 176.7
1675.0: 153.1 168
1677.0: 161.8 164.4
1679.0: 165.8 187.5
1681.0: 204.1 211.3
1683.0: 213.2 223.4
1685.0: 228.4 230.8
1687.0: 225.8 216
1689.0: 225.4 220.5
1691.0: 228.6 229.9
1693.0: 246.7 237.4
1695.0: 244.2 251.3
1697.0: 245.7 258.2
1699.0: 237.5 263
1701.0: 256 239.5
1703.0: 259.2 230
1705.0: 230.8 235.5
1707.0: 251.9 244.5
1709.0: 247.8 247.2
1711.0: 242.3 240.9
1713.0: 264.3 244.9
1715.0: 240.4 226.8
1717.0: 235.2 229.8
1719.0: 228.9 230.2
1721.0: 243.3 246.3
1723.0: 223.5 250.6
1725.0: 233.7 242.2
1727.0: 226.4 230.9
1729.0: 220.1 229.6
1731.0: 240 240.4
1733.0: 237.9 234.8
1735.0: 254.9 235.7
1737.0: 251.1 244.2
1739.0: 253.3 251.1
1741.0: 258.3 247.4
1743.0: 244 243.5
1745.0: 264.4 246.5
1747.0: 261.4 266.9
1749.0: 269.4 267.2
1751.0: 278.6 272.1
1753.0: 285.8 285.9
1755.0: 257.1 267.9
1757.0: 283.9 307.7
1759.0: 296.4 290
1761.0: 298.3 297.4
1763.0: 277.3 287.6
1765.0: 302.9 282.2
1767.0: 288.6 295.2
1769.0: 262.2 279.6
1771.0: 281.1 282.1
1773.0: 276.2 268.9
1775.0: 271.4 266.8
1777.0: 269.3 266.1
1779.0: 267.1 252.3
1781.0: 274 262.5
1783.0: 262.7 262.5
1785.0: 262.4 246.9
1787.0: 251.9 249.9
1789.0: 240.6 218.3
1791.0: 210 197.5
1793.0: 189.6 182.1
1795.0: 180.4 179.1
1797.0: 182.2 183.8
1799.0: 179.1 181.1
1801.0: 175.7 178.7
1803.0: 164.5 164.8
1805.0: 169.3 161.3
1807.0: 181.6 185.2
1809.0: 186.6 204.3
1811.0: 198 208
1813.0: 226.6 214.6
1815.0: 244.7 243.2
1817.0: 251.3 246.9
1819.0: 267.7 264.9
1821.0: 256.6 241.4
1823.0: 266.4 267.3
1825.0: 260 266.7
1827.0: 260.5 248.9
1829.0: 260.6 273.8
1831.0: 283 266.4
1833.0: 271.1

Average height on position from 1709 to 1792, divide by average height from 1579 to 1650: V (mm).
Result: 1.4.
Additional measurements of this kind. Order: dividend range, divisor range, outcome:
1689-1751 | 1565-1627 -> 1.39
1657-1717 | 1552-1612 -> 1.33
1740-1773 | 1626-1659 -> 1.28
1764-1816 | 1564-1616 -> 1.35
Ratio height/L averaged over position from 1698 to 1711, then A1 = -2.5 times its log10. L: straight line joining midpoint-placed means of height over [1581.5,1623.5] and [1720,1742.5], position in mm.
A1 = -0.09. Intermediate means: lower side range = 175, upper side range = 240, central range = 246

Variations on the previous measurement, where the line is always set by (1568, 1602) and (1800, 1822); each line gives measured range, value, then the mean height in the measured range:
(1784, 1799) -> -0.04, 213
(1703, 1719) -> -0.25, 241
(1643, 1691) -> -0.16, 214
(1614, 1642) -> -0.14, 202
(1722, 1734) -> -0.20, 235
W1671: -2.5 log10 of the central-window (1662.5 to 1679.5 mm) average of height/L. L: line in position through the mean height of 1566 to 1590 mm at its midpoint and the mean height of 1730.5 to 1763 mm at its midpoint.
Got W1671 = 0.101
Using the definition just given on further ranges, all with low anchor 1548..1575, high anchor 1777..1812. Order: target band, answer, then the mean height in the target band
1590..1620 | 0.019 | 173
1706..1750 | -0.221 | 244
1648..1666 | -0.211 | 226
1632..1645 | -0.193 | 218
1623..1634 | -0.138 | 205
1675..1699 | -0.132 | 216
